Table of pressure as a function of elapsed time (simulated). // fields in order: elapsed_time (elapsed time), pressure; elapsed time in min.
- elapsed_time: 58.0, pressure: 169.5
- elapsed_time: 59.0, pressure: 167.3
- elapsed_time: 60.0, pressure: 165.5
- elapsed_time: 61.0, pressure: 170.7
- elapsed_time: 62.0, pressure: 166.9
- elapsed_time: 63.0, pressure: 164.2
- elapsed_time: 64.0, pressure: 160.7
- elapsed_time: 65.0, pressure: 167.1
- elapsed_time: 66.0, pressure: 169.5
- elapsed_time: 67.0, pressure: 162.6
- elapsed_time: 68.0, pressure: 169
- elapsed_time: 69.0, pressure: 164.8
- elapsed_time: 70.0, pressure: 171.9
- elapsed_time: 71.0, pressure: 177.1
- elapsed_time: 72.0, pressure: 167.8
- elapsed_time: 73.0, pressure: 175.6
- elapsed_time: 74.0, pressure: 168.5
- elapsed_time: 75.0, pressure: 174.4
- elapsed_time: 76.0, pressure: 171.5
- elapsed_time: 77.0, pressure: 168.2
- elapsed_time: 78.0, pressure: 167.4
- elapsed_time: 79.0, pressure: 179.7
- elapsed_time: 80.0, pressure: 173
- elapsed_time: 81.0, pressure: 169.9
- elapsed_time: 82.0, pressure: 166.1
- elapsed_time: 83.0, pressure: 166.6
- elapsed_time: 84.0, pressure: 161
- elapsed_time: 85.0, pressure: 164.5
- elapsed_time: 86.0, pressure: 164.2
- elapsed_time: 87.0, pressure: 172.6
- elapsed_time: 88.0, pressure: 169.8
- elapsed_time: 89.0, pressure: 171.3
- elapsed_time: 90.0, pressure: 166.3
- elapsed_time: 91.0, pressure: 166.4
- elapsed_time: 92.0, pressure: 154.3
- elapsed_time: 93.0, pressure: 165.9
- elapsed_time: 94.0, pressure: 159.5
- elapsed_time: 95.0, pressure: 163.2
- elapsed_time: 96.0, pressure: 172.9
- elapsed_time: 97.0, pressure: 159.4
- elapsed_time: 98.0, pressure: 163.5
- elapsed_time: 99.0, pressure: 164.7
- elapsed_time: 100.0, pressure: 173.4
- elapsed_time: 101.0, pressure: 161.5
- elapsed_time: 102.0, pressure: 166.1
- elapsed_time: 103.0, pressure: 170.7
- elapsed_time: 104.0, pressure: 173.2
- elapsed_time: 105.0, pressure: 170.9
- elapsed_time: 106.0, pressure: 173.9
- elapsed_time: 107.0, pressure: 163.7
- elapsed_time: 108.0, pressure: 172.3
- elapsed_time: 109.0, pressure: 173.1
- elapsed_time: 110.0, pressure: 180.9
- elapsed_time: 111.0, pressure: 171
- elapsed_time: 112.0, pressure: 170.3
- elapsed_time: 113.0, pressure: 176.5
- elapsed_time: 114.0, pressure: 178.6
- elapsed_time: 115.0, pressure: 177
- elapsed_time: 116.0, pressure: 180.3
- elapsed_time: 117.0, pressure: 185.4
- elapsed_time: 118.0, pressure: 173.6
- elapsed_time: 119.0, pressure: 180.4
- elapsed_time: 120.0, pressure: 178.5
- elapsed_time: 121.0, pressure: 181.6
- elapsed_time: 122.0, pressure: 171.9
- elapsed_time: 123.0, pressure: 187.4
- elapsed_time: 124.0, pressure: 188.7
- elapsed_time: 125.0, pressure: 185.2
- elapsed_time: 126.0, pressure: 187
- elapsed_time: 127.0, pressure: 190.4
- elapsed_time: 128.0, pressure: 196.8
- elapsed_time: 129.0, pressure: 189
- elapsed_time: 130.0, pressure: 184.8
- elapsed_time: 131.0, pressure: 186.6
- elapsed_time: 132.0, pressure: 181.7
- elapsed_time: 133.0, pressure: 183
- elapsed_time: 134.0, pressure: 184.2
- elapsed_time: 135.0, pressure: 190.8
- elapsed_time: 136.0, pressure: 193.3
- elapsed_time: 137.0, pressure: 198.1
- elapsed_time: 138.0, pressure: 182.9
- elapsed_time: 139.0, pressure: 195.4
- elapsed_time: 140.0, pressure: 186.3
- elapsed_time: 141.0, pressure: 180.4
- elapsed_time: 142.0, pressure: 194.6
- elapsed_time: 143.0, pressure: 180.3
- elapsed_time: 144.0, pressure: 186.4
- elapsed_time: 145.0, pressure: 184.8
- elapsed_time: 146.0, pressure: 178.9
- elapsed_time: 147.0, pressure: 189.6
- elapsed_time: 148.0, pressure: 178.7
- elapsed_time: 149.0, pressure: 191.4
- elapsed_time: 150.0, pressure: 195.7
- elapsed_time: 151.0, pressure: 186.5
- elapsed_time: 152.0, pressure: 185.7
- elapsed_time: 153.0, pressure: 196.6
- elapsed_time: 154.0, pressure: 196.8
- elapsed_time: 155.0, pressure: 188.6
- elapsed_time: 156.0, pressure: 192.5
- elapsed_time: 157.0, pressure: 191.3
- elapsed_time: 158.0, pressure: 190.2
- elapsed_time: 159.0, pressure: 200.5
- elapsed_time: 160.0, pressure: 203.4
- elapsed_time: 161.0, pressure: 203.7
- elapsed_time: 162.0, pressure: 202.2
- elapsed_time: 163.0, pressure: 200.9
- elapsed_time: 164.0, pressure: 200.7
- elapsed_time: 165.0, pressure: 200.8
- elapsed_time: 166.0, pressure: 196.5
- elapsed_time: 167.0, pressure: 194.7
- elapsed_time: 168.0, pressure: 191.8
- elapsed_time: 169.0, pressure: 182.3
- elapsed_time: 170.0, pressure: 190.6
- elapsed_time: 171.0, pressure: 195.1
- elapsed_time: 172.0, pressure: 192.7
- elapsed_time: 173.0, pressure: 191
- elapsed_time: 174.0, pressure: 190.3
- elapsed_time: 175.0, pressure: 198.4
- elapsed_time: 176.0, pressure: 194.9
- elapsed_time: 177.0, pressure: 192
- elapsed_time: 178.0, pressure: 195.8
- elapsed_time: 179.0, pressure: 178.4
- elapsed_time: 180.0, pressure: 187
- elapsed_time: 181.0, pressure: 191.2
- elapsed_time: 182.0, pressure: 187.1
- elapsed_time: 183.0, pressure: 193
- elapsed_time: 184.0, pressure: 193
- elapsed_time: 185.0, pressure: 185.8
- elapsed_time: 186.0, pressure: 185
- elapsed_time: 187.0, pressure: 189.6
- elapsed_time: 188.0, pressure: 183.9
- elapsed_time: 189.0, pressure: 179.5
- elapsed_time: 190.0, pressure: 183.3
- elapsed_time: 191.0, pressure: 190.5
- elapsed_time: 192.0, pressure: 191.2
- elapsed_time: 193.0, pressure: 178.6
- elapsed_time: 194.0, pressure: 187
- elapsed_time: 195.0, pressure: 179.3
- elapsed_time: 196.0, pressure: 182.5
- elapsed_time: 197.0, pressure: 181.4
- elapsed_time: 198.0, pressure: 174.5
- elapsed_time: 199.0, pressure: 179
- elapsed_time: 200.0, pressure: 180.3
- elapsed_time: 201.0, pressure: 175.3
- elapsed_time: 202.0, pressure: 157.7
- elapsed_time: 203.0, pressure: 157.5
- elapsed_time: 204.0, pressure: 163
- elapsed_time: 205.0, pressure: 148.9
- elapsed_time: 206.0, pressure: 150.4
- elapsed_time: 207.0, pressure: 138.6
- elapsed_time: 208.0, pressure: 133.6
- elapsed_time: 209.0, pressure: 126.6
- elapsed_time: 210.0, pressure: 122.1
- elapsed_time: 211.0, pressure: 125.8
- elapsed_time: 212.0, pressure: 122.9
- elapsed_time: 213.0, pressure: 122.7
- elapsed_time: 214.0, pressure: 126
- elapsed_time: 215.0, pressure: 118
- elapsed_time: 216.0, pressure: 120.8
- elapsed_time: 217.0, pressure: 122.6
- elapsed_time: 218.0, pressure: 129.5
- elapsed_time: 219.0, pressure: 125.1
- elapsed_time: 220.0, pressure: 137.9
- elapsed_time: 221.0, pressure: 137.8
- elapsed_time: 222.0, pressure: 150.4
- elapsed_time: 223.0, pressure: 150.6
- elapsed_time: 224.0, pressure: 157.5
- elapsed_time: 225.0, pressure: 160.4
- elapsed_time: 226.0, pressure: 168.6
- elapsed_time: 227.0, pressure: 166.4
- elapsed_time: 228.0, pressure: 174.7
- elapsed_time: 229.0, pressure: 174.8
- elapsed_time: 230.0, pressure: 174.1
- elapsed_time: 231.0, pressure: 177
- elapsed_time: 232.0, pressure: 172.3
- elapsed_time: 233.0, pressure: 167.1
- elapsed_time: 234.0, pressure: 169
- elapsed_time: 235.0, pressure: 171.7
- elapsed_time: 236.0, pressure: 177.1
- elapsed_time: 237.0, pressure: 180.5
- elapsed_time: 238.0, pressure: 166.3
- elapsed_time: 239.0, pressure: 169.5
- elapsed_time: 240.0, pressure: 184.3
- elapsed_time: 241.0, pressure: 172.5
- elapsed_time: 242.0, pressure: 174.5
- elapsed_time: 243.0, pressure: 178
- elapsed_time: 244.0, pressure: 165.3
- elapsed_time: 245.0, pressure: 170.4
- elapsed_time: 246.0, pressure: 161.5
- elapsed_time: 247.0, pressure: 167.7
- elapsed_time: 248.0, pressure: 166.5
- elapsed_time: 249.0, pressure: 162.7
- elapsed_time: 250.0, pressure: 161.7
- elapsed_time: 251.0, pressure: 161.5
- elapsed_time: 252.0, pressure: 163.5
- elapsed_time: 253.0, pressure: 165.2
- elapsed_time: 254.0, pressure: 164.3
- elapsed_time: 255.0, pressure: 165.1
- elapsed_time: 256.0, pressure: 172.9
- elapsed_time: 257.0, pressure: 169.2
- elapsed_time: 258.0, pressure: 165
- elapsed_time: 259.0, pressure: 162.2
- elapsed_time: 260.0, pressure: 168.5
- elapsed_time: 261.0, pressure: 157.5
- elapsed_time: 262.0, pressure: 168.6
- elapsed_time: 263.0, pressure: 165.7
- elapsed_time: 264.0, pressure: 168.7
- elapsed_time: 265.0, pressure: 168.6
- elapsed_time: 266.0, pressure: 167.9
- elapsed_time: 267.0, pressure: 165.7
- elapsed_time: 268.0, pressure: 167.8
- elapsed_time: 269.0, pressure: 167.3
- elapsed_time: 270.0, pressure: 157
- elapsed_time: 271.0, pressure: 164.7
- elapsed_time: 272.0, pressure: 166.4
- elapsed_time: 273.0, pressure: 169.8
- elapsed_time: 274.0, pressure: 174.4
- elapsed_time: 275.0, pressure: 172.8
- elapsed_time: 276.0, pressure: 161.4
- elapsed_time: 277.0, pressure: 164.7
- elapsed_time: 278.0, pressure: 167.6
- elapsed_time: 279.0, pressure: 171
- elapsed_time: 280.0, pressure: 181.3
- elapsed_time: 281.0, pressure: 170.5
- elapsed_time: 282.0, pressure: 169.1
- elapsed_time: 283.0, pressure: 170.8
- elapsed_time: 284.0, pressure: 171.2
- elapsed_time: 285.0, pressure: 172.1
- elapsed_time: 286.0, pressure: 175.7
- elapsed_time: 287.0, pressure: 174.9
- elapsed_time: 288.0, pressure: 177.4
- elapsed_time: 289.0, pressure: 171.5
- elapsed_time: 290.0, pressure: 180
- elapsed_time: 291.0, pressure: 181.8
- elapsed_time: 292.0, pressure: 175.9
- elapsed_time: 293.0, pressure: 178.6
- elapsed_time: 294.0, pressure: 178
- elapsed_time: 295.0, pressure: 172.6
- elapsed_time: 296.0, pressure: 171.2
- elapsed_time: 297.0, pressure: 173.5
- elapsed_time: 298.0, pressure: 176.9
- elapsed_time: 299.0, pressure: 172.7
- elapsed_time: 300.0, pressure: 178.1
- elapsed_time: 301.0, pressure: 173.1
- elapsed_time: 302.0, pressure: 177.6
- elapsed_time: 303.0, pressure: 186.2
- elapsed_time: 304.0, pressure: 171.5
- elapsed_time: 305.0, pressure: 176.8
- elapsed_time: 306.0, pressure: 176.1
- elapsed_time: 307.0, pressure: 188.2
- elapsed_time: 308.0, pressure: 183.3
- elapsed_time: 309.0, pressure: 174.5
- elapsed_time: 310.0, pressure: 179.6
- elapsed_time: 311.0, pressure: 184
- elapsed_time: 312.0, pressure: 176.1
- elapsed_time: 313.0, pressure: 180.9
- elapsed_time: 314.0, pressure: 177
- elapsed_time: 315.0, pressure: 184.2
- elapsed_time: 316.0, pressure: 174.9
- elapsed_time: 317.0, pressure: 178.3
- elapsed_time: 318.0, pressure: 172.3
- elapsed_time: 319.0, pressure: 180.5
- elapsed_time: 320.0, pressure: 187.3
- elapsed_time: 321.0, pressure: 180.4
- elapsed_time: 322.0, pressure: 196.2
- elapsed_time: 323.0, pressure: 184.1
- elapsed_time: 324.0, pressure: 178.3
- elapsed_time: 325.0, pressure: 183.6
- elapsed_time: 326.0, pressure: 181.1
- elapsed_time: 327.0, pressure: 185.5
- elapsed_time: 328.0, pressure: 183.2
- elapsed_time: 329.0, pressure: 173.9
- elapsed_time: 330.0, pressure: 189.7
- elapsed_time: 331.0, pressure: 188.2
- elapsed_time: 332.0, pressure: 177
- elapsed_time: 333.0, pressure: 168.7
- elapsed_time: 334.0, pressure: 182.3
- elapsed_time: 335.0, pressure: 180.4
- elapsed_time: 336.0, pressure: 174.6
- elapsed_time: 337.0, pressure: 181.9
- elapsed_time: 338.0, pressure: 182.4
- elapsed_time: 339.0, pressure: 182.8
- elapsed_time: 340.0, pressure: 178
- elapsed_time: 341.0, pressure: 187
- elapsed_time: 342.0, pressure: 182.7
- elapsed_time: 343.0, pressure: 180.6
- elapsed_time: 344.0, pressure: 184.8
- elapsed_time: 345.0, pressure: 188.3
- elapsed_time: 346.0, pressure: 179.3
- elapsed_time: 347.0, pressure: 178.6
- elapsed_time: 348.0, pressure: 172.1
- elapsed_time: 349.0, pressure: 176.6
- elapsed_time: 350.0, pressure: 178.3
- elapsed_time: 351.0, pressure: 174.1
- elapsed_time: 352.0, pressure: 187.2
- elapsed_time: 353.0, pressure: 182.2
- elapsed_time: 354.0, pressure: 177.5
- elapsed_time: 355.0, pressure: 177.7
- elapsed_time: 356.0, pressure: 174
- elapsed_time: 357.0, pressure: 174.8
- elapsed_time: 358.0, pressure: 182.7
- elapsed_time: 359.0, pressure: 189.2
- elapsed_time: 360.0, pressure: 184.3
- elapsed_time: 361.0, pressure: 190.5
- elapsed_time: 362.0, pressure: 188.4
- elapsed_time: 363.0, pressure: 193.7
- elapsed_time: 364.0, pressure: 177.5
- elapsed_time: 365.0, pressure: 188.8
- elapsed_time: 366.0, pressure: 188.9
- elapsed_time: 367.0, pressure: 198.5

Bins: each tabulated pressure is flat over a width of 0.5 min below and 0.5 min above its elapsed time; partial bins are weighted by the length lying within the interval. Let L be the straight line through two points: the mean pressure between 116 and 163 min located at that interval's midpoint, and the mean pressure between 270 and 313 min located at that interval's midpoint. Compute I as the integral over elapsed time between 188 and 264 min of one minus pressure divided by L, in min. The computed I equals 8.0 min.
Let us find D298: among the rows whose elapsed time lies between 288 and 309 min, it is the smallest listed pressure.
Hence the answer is 171.2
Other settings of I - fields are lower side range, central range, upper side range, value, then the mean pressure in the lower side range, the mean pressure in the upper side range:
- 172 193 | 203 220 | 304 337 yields 5.0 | 189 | 181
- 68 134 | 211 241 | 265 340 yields 3.6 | 173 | 176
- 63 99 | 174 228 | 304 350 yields 3.1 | 168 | 181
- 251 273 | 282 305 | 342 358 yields -0.6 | 166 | 179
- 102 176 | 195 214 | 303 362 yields 3.3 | 186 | 181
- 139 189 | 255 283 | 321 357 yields 2.6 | 191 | 181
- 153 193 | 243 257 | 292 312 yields 1.3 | 192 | 177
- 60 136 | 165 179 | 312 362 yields -1.4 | 173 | 181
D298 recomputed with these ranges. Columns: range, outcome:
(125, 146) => 178.9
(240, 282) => 157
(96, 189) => 159.4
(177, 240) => 118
